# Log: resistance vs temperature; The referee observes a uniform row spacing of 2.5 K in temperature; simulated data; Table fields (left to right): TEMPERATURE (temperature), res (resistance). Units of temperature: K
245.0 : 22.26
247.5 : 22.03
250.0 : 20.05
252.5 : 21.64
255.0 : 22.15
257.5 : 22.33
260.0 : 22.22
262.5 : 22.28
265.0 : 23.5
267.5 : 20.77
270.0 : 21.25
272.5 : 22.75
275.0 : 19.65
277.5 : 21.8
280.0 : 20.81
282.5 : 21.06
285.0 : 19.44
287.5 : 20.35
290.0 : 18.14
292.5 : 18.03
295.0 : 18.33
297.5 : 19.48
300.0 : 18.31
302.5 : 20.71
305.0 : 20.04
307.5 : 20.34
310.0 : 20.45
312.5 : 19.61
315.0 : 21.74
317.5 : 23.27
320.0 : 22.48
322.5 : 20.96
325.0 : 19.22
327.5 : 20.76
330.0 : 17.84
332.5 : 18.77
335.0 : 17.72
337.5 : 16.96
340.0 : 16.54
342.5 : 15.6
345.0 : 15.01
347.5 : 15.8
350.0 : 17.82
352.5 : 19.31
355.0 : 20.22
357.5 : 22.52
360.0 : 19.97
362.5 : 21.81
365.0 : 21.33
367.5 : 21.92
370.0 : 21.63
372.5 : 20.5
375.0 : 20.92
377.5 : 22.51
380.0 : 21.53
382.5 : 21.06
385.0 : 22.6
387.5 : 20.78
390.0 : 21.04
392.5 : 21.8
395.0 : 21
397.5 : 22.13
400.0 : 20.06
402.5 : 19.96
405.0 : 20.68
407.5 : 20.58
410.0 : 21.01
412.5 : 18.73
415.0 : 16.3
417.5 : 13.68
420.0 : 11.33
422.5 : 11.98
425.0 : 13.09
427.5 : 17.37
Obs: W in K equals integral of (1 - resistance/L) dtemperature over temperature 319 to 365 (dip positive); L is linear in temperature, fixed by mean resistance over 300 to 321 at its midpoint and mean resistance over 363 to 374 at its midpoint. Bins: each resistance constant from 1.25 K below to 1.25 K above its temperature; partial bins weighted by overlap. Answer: 4.9 K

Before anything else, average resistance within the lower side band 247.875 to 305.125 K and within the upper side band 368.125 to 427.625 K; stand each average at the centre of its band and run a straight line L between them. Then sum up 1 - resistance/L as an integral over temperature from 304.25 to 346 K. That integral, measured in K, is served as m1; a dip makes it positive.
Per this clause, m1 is 1.83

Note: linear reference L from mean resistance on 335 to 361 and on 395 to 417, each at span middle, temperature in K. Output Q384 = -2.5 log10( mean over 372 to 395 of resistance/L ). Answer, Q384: -0.13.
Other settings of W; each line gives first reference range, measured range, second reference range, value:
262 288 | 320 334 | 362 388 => 1.07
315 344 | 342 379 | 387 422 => -1.49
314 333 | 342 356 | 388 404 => 2.33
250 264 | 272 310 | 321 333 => 1.67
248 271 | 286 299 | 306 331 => 1.42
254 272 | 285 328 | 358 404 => 3.33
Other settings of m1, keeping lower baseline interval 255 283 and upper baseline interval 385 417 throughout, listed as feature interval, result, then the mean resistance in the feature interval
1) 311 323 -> -0.3 K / 21.6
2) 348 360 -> 0.6 K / 19.7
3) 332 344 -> 2.3 K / 17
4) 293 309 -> 1.4 K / 19.5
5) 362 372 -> -0.5 K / 21.6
